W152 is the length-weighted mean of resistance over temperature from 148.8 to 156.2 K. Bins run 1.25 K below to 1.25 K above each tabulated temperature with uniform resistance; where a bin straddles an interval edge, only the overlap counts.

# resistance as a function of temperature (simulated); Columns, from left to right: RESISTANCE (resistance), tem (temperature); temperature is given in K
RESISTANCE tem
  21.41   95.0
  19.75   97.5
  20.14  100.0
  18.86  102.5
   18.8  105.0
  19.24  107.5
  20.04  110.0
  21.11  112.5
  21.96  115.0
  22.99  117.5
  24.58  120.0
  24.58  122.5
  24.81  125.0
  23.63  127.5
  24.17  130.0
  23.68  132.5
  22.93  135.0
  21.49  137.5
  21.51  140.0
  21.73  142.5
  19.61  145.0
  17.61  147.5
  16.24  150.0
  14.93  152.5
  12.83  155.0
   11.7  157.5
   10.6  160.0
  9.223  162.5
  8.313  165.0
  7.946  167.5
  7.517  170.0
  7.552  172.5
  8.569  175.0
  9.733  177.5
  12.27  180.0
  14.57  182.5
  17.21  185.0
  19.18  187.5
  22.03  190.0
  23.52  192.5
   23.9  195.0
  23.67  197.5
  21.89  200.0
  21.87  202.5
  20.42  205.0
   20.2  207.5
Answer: 14.7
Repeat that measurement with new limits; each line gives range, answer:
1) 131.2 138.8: 22.7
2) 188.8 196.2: 23.2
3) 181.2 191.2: 18.2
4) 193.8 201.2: 23.2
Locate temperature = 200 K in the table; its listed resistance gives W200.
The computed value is 21.89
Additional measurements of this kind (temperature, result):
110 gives 20.04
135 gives 22.93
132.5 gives 23.68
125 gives 24.81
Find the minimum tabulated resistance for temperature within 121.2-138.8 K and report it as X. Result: 21.49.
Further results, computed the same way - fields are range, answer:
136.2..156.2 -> 12.83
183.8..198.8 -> 17.21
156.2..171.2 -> 7.517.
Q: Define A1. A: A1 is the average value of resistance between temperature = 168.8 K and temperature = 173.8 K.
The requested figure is 7.55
